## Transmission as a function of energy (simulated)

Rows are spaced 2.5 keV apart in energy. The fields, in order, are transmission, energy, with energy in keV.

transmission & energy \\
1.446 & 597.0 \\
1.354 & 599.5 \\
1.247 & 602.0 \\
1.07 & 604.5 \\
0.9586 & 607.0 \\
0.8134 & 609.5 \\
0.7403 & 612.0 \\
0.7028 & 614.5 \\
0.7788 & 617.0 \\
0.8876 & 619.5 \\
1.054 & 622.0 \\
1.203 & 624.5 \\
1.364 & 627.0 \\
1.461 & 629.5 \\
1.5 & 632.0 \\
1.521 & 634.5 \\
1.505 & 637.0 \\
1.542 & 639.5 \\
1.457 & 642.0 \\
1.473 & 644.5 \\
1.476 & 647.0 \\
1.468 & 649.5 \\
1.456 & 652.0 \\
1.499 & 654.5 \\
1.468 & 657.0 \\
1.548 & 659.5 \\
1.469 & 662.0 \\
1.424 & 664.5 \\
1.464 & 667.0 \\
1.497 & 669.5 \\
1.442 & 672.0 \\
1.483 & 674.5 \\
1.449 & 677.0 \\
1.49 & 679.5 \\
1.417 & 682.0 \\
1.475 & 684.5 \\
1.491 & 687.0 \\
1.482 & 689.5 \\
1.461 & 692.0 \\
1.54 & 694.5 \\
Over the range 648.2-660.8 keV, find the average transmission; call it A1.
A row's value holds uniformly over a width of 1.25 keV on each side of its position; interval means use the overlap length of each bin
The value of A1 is 1.49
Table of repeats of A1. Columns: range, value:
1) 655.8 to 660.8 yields 1.51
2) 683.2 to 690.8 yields 1.48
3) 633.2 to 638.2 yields 1.51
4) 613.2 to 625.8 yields 0.926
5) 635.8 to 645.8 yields 1.49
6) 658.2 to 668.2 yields 1.48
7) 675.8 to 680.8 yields 1.47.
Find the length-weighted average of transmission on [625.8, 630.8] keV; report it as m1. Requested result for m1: 1.41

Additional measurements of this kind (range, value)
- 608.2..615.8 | 0.754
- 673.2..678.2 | 1.47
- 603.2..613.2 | 0.898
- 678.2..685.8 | 1.46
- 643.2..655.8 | 1.47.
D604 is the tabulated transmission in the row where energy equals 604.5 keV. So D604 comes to 1.07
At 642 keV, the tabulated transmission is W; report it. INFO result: 1.457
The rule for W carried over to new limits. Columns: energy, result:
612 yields 0.7403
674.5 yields 1.483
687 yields 1.491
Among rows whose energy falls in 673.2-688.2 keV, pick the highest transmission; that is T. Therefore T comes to 1.491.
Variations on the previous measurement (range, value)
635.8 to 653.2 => 1.542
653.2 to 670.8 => 1.548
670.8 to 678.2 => 1.483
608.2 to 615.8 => 0.8134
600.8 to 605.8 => 1.247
